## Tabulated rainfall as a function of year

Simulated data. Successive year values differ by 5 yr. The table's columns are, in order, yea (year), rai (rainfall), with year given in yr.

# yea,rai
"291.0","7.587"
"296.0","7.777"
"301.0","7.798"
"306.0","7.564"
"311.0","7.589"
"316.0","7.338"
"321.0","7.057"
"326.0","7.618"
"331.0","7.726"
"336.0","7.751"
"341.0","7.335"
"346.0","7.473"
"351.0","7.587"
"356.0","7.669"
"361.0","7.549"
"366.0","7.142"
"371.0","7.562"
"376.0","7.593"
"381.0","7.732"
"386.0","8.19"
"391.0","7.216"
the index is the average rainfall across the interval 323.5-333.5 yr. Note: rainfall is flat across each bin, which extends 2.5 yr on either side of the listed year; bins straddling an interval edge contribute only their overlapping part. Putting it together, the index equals 7.67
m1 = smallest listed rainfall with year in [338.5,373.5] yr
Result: 7.142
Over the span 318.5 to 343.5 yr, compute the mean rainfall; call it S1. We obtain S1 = 7.5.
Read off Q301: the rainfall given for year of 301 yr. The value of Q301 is 7.798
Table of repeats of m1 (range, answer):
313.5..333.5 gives 7.057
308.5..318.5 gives 7.338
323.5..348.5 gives 7.335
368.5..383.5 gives 7.562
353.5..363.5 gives 7.549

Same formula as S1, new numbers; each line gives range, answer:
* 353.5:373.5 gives 7.48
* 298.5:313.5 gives 7.65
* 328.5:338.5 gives 7.74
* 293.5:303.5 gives 7.79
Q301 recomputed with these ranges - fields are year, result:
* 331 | 7.726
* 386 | 8.19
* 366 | 7.142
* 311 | 7.589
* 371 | 7.562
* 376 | 7.593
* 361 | 7.549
